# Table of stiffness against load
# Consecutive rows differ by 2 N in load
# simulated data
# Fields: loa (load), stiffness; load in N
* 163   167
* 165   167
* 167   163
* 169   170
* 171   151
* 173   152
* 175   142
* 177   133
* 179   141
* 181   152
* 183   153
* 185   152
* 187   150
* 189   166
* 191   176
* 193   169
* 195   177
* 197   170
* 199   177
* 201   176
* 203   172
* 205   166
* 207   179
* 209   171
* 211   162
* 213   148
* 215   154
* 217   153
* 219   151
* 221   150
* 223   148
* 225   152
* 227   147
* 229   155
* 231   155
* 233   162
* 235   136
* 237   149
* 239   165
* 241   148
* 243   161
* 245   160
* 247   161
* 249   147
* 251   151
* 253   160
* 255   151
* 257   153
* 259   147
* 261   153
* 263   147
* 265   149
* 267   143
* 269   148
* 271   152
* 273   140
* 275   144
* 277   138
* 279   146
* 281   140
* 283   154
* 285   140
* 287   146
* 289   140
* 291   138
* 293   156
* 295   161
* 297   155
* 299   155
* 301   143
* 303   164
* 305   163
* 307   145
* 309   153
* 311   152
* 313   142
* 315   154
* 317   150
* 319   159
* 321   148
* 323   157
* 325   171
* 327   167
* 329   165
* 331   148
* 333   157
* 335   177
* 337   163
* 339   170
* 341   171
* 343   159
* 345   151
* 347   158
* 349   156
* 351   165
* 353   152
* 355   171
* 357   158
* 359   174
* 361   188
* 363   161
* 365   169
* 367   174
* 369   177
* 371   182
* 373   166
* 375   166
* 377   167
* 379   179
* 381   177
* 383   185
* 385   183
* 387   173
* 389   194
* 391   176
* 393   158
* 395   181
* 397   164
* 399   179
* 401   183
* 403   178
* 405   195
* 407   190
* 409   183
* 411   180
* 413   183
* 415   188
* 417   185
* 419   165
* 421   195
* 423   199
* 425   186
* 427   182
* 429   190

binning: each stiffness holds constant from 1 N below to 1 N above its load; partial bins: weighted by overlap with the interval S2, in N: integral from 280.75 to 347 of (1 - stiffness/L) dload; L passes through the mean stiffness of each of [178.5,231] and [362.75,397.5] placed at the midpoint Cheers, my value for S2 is 5.47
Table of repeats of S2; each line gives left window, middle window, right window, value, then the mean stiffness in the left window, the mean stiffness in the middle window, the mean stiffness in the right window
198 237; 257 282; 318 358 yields 2.15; 158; 146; 161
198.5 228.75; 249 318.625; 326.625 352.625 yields 5.06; 160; 149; 162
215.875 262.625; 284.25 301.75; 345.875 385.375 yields 1.28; 153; 148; 170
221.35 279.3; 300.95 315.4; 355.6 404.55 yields 0.80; 151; 153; 175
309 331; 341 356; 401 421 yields 0.45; 156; 160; 184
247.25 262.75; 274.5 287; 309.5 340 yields 0.85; 152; 144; 159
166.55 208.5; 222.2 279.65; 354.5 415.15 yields 5.40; 161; 151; 177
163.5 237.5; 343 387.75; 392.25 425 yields 1.94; 158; 169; 182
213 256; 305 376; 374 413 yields 3.32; 153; 162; 179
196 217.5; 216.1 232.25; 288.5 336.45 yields 1.28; 166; 152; 155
